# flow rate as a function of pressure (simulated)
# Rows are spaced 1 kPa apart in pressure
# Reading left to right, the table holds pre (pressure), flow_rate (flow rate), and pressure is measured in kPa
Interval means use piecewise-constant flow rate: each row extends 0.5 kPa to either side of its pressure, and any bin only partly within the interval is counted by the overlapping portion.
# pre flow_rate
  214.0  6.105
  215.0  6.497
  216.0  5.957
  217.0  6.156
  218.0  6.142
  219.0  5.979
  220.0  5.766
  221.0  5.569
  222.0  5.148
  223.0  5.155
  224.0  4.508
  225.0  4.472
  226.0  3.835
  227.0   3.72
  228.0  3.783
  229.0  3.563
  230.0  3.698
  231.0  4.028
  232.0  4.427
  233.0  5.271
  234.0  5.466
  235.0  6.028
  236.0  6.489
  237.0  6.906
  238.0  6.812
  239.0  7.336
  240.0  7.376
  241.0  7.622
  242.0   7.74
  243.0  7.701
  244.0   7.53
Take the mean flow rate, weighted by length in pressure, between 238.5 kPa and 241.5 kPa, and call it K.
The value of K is 7.44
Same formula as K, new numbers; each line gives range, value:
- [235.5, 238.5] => 6.74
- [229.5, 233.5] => 4.36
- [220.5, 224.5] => 5.09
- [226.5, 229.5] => 3.69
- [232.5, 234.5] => 5.37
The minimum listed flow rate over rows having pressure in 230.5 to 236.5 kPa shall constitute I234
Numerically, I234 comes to 4.028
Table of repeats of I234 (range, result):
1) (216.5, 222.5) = 5.148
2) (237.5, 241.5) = 6.812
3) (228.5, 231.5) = 3.563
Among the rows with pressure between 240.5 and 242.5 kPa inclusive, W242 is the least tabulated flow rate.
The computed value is 7.622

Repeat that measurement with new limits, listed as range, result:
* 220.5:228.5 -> 3.72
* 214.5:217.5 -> 5.957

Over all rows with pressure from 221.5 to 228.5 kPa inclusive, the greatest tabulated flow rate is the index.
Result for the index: 5.155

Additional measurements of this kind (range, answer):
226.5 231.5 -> 4.028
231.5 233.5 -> 5.271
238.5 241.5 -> 7.622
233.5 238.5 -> 6.906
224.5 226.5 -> 4.472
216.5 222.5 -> 6.156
